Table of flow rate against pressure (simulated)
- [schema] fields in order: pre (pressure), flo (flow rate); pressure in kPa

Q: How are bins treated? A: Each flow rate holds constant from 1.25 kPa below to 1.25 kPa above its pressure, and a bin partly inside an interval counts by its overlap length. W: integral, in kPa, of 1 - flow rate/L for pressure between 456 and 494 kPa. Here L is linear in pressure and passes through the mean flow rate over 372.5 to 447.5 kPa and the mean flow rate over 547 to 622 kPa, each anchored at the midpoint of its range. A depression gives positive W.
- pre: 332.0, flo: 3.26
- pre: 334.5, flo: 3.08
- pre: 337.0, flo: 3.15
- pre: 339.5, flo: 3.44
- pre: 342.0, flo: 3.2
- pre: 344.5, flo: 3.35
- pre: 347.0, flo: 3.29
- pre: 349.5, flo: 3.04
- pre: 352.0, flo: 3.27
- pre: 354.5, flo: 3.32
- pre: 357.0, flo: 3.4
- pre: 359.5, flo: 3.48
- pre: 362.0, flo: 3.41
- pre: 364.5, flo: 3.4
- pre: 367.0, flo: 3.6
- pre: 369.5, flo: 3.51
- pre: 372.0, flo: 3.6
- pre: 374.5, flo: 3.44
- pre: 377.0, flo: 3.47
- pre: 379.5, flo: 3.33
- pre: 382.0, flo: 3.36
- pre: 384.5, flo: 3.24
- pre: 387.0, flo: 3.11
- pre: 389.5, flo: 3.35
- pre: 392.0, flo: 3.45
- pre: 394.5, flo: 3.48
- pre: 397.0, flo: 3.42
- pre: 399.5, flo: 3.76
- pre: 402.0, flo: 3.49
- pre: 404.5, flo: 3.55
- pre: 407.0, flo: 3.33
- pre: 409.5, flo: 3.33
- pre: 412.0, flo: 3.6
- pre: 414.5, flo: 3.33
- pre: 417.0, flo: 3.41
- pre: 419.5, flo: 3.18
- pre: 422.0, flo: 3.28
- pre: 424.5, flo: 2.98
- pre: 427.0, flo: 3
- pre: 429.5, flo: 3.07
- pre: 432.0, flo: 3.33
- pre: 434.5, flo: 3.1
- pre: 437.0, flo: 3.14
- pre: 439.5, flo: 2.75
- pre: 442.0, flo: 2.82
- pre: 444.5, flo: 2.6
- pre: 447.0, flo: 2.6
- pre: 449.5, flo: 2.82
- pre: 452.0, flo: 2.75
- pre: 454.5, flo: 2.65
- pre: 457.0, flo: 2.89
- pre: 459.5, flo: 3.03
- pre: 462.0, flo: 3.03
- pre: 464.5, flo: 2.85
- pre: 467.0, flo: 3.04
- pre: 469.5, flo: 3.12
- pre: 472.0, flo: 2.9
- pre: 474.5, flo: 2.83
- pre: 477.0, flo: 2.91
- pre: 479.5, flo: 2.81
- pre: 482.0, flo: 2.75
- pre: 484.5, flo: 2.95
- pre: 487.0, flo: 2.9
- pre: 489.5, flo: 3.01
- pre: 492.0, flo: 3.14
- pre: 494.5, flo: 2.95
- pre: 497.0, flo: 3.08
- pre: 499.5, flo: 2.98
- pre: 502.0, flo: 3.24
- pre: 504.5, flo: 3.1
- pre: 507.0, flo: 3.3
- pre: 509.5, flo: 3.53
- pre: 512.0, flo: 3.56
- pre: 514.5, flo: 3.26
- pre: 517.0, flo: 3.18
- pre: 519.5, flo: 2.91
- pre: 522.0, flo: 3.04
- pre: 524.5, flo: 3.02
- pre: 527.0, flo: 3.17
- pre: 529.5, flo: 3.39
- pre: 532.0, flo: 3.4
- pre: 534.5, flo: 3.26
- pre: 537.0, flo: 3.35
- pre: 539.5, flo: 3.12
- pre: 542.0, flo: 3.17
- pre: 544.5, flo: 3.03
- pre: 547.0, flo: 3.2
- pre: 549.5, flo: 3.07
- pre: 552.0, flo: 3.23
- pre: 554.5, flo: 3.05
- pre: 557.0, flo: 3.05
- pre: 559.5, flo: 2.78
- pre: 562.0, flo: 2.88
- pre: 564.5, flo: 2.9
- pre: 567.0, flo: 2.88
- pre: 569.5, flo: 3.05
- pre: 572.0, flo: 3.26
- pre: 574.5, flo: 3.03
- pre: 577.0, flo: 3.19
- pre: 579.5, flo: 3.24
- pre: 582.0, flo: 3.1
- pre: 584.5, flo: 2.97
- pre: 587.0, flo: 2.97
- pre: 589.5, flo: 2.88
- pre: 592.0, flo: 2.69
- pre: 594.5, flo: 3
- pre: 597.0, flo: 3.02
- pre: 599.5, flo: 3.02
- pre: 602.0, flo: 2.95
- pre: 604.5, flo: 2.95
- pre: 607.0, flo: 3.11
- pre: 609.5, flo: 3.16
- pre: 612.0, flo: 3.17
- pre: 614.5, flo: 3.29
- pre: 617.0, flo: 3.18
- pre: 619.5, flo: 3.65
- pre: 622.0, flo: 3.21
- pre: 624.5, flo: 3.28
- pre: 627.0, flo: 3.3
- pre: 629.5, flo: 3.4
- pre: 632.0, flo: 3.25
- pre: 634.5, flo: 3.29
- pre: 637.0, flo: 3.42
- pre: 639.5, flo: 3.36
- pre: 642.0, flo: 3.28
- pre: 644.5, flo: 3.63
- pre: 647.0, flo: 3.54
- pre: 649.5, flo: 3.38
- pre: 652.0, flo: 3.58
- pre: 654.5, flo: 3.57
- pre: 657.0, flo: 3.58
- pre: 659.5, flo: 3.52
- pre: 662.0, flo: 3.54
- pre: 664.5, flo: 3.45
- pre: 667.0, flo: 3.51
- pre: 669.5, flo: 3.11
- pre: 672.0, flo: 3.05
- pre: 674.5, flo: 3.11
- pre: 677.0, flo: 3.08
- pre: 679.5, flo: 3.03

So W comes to 2.8 kPa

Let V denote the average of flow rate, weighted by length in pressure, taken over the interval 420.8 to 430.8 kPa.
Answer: 3.08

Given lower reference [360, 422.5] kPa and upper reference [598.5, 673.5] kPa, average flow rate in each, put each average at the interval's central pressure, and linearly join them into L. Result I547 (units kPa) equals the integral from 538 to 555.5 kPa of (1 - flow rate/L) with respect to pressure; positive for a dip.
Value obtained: 1.2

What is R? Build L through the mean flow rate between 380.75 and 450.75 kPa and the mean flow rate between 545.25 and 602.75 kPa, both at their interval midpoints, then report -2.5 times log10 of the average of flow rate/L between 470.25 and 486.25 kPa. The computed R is 0.10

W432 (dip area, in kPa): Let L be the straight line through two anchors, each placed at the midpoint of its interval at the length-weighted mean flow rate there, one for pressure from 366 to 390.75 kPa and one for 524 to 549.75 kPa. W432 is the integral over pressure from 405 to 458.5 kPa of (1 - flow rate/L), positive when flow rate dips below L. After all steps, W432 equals 4.5 kPa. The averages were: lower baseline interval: 3.4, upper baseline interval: 3.21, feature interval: 3.05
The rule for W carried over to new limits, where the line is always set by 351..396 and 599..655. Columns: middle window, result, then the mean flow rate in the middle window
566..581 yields 0.96 kPa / 3.11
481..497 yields 1.88 kPa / 2.96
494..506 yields 0.97 kPa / 3.08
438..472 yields 5.28 kPa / 2.85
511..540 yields 1.05 kPa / 3.22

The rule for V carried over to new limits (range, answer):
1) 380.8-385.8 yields 3.3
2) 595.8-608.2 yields 3.01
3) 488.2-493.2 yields 3.07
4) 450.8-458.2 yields 2.76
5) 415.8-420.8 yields 3.29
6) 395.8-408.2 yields 3.51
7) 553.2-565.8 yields 2.93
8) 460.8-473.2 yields 2.99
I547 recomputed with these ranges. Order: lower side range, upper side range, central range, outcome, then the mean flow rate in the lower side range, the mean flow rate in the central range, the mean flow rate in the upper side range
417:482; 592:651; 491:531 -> -1.7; 2.94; 3.18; 3.24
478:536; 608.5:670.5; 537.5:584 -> 2.3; 3.13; 3.07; 3.39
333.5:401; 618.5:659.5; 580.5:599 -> 2.5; 3.37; 2.95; 3.42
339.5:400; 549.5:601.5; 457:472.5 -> 1.1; 3.38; 2.99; 3.01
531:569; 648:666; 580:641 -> 3.3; 3.09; 3.15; 3.52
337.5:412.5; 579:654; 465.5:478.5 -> 1.4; 3.4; 2.96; 3.21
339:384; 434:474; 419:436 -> -0.6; 3.38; 3.13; 2.88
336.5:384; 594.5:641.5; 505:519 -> -0.2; 3.37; 3.33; 3.22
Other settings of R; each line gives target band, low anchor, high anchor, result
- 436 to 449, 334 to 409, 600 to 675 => 0.21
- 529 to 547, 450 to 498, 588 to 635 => -0.07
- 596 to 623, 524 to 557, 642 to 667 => 0.08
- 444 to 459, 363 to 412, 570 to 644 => 0.22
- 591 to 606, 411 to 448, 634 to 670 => 0.15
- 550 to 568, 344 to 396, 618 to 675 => 0.14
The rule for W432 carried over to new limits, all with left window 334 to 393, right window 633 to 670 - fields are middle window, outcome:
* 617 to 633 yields 0.5 kPa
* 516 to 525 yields 1.0 kPa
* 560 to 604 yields 5.6 kPa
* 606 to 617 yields 0.8 kPa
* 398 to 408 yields -0.5 kPa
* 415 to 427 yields 0.6 kPa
